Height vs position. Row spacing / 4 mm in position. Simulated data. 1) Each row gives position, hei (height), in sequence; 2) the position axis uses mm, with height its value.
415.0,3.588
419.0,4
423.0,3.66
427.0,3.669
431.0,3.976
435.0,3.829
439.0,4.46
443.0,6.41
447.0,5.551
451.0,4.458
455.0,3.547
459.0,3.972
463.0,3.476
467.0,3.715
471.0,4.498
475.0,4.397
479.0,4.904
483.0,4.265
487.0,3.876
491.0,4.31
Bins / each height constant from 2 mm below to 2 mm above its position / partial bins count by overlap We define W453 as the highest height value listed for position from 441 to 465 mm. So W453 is 6.41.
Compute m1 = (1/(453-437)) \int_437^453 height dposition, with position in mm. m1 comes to 5.22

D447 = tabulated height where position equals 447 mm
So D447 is 5.551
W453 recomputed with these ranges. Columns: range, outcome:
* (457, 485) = 4.904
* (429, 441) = 4.46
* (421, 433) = 3.976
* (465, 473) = 4.498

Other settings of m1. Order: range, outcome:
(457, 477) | 4.01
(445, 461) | 4.38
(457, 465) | 3.72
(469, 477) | 4.45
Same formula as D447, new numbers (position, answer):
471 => 4.498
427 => 3.669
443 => 6.41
